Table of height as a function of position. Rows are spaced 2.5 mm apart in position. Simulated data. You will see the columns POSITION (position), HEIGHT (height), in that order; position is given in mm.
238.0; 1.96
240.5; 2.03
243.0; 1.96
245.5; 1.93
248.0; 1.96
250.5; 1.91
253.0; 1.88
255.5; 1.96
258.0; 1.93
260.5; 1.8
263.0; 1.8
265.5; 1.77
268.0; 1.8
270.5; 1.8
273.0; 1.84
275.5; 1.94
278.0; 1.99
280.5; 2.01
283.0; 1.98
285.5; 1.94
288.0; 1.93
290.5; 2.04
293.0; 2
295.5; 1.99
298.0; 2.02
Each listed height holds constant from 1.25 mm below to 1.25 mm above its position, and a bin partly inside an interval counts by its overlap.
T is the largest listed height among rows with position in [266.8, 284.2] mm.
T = 2.01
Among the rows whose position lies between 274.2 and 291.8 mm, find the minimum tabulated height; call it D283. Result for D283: 1.93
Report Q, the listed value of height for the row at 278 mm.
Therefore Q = 1.99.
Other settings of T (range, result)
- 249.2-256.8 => 1.96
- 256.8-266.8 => 1.93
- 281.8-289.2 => 1.98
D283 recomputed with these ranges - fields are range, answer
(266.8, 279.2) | 1.8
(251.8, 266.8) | 1.77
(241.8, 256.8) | 1.88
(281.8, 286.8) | 1.94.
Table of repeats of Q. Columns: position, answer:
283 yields 1.98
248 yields 1.96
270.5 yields 1.8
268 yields 1.8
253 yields 1.88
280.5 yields 2.01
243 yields 1.96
